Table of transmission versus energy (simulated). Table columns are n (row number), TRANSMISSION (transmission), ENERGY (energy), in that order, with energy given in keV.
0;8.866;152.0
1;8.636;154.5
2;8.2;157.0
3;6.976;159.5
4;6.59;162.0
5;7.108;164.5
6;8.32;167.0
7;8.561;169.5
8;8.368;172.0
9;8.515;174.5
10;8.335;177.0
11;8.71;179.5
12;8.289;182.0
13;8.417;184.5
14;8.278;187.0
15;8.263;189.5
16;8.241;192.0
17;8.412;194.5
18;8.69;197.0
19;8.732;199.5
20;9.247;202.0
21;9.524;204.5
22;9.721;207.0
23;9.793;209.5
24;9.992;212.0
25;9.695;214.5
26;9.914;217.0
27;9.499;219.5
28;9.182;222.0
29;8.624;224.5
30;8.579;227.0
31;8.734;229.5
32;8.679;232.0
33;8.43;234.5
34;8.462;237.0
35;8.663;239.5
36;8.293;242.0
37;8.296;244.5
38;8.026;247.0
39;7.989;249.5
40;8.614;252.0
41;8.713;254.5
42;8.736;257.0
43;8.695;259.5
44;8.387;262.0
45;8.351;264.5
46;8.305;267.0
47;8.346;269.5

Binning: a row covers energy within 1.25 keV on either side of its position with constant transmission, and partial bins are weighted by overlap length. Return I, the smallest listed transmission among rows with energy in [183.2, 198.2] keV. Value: 8.241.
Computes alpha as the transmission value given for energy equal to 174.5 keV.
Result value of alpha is 8.515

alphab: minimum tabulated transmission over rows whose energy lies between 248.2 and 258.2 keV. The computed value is 7.989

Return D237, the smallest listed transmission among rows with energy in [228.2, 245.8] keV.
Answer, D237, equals 8.293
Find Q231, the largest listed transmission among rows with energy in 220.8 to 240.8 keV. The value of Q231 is 9.182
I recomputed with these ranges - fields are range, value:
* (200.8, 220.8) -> 9.247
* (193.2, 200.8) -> 8.412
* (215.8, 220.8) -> 9.499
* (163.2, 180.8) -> 7.108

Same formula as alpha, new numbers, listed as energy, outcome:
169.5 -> 8.561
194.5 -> 8.412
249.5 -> 7.989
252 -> 8.614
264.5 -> 8.351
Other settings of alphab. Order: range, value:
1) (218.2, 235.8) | 8.43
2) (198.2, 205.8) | 8.732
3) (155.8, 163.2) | 6.59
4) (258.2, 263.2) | 8.387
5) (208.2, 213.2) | 9.793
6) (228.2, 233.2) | 8.679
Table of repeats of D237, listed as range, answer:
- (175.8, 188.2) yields 8.278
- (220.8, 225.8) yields 8.624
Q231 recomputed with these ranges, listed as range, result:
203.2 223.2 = 9.992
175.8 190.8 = 8.71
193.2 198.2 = 8.69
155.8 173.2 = 8.561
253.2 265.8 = 8.736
